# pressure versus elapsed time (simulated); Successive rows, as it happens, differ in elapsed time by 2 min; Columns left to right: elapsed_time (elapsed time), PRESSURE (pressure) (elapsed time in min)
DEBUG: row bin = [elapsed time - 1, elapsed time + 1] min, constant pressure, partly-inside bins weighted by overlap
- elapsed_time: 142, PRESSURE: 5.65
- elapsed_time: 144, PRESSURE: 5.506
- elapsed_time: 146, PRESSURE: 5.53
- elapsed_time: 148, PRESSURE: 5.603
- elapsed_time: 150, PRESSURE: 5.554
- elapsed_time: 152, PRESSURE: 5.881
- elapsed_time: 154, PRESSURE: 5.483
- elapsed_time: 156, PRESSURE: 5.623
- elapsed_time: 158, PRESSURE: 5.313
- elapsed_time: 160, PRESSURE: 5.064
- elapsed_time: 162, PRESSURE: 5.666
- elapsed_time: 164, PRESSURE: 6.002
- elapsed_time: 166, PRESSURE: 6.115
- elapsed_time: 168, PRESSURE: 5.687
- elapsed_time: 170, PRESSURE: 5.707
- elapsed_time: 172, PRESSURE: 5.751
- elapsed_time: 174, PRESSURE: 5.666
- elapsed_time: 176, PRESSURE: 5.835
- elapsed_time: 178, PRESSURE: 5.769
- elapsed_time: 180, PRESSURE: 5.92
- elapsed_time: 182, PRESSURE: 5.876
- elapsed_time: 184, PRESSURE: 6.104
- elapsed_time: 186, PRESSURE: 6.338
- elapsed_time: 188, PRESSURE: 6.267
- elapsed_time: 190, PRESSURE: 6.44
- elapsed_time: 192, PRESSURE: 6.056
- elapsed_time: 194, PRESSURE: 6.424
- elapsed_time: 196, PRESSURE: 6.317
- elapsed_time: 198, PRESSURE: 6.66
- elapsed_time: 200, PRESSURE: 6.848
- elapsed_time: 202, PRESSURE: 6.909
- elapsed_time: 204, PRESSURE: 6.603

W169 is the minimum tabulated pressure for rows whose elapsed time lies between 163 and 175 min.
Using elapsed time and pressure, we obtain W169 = 5.666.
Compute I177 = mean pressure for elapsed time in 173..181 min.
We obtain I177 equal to 5.8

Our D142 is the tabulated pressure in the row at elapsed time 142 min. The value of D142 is 5.65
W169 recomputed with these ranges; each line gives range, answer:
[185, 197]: 6.056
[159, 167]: 5.064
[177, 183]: 5.769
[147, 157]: 5.483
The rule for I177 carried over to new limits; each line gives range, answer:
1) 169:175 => 5.71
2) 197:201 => 6.75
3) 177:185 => 5.92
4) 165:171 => 5.84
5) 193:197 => 6.37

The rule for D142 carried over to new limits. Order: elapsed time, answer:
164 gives 6.002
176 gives 5.835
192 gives 6.056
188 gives 6.267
